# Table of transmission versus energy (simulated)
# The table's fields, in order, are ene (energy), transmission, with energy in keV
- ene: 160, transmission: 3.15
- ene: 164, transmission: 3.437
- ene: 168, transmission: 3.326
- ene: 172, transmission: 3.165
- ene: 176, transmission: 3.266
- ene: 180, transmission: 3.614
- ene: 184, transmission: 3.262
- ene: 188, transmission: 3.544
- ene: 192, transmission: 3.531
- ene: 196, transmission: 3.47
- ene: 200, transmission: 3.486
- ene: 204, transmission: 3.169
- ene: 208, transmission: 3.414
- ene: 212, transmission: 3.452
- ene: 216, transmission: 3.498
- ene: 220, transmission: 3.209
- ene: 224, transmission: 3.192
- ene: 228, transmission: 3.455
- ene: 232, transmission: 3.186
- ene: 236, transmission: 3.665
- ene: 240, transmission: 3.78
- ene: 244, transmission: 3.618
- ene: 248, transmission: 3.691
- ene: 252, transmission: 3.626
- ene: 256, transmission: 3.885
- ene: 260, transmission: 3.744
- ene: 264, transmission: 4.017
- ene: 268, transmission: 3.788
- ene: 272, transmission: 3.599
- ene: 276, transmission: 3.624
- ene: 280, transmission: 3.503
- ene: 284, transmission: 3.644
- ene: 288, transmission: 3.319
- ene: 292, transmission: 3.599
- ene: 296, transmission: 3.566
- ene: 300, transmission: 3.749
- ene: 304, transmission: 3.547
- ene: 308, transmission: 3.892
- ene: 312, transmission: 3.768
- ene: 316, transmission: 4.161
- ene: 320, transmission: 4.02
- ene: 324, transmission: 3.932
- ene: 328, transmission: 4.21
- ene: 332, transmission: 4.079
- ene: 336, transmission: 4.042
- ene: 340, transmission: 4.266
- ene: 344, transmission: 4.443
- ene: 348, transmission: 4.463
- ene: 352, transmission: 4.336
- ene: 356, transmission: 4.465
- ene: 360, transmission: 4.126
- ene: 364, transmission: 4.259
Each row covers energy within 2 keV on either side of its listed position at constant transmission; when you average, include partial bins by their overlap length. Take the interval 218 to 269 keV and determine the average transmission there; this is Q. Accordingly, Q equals 3.6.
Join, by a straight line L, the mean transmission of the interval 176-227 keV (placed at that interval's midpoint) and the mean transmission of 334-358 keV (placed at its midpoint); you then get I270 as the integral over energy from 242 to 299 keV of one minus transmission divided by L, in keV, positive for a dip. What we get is 2.7 keV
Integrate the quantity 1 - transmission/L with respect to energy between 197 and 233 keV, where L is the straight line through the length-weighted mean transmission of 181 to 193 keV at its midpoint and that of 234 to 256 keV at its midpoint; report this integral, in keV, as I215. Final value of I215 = 2.2 keV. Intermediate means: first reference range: 3.45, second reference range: 3.69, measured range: 3.35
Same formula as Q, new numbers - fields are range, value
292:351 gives 4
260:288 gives 3.67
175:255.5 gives 3.47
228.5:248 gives 3.57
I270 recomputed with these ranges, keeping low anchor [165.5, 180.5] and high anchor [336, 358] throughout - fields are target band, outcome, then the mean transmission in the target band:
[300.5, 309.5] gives 0.9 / 3.71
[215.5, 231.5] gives 1.4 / 3.31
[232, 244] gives 0.3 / 3.62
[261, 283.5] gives 1.2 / 3.7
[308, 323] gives 0.7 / 3.97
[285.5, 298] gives 1.6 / 3.5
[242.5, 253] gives 0.3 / 3.65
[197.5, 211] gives 0.5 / 3.37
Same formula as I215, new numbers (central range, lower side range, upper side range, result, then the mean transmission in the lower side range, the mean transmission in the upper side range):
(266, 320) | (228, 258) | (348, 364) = 3.39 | 3.62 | 4.32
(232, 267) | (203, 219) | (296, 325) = -1.55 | 3.39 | 3.84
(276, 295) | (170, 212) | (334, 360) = 2.04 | 3.39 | 4.32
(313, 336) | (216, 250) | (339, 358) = 0.79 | 3.48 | 4.4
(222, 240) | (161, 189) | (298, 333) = 0.84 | 3.36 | 3.92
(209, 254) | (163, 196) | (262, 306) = 0.36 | 3.4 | 3.63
